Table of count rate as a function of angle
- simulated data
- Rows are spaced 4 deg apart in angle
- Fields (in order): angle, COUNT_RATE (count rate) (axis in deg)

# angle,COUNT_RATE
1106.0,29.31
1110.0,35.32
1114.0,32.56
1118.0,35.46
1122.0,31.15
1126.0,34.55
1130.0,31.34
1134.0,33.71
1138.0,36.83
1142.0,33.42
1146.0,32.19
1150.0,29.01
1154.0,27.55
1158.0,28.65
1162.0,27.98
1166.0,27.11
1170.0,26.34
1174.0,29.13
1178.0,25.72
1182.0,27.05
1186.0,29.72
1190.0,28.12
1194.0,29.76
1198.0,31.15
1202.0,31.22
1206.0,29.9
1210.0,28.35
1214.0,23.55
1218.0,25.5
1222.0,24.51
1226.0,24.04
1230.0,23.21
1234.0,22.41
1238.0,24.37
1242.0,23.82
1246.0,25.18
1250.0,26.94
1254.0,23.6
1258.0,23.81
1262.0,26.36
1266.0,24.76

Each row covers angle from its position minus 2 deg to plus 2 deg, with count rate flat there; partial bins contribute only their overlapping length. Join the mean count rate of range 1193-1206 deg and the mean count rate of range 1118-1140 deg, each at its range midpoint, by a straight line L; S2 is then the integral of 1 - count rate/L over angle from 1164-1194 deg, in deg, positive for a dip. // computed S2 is 3.6 deg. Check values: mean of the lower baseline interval 33.7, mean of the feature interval 27.7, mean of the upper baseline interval 30.7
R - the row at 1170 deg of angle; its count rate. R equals 26.34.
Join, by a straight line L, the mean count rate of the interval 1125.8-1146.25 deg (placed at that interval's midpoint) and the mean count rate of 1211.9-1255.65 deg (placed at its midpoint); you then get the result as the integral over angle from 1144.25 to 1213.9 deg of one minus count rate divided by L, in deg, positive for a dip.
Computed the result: 2.0 deg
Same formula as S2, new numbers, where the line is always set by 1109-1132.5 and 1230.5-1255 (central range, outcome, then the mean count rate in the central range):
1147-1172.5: 2.1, 28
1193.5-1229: -0.8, 27.3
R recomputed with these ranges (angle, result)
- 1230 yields 23.21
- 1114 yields 32.56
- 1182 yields 27.05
